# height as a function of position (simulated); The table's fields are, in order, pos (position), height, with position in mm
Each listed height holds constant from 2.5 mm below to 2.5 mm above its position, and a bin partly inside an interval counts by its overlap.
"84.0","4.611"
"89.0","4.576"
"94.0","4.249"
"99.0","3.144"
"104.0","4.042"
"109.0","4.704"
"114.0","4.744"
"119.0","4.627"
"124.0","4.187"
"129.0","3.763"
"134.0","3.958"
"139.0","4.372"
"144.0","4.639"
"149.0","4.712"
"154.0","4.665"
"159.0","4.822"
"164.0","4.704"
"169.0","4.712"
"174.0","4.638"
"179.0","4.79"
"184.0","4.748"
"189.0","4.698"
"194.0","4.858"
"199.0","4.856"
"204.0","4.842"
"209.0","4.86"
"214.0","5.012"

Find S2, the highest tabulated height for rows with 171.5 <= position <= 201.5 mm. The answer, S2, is 4.858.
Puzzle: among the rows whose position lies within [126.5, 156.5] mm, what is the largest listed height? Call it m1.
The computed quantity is 4.712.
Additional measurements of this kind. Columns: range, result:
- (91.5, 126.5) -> 4.744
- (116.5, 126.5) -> 4.627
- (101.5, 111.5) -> 4.704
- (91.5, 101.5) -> 4.249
